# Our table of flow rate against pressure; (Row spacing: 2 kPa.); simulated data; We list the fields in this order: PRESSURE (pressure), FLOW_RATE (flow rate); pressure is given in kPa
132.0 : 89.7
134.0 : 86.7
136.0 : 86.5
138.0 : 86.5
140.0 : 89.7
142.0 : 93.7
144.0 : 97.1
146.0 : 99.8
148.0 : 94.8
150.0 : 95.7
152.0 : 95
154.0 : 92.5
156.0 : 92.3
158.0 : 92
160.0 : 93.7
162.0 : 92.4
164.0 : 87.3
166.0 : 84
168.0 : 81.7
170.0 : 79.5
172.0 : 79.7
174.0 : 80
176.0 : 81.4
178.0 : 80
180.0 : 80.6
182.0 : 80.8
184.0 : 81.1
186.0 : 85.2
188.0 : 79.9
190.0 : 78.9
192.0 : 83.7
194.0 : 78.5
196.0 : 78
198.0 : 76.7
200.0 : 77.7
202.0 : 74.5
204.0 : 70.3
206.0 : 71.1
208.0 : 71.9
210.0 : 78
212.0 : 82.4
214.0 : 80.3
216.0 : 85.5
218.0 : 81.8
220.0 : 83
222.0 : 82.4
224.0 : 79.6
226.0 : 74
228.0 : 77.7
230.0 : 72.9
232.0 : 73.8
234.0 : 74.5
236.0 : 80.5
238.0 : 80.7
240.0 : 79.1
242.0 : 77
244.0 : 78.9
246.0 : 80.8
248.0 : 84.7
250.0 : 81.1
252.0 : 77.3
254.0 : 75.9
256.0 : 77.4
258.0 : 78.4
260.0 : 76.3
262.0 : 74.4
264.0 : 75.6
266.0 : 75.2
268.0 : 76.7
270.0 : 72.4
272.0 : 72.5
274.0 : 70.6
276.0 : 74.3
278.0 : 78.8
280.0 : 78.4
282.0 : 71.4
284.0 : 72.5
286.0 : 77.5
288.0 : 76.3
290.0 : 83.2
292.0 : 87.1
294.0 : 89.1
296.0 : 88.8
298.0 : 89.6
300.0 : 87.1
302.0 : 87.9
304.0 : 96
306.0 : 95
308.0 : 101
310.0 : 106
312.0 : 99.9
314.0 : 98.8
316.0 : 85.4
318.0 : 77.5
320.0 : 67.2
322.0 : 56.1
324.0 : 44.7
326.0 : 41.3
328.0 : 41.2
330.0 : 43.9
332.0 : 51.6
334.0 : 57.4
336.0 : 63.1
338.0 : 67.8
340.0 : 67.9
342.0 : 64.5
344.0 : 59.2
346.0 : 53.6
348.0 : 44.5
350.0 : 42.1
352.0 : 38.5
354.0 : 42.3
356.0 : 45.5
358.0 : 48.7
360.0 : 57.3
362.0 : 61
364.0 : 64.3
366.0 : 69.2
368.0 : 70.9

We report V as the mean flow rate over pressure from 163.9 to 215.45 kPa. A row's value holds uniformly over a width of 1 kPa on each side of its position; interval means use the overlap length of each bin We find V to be 79.3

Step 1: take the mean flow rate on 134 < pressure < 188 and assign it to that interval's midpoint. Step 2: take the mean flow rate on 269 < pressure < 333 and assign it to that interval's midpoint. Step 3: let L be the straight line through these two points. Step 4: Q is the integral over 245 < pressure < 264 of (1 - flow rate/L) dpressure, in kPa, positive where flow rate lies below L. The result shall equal 0.5 kPa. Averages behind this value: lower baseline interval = 87.6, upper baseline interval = 77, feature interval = 78.3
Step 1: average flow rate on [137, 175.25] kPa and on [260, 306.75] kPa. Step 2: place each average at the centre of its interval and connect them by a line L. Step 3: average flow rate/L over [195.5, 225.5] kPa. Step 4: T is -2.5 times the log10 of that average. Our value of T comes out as 0.10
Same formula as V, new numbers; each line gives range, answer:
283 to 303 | 83.9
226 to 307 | 79.4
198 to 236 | 77.4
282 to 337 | 76.4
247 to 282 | 76.3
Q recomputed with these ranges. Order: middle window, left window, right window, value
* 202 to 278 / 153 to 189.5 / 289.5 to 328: 5.6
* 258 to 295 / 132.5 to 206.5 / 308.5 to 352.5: -3.4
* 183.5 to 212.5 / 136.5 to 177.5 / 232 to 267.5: 2.3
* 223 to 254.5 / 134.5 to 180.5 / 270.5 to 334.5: 1.5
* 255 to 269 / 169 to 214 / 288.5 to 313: 1.8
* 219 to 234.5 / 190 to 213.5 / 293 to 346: -0.2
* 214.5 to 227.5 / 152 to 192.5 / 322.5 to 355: -1.0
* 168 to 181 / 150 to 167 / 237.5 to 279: 1.3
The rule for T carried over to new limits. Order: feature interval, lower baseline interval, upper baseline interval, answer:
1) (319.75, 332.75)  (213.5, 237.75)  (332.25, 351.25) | 0.24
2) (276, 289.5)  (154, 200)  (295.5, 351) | -0.03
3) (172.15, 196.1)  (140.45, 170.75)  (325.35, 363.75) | 0.06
